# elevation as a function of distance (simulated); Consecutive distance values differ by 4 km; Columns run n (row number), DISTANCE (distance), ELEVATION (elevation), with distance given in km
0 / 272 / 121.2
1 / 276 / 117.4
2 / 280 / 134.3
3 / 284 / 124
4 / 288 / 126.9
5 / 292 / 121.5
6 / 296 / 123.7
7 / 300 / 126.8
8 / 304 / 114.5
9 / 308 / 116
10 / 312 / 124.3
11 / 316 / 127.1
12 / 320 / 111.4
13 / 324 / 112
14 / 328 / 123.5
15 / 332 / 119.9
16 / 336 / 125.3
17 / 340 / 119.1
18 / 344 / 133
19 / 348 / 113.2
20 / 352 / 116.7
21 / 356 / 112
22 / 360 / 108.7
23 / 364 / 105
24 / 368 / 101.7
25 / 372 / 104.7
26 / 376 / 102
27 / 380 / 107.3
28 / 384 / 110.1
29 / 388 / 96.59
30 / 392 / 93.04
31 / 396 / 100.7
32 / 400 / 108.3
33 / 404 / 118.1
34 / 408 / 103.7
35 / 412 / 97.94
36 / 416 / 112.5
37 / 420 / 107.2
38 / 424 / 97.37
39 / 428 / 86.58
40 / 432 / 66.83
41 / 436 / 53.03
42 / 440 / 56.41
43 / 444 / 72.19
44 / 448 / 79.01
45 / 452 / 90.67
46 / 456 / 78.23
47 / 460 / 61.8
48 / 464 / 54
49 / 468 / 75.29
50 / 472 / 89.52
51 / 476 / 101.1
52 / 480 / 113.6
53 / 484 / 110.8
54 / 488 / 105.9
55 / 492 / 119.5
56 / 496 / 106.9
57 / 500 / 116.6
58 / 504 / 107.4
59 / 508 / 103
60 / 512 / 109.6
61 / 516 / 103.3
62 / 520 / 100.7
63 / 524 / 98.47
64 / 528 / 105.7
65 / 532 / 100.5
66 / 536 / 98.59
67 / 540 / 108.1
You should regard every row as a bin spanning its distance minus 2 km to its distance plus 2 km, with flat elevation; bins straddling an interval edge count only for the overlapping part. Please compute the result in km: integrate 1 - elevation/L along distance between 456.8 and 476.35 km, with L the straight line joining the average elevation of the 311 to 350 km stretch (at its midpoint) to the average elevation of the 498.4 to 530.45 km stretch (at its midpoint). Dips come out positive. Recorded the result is 6.2 km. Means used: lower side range 121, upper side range 105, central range 74.4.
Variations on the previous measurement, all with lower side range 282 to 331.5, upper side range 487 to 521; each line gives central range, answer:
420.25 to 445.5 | 8.6 km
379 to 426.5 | 4.4 km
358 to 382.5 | 2.5 km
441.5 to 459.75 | 5.6 km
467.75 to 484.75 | 1.6 km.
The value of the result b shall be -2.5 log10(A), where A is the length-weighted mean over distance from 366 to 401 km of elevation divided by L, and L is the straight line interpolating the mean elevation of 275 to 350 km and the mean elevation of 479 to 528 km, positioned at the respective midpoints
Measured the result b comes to 0.14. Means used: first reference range 122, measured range 103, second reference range 108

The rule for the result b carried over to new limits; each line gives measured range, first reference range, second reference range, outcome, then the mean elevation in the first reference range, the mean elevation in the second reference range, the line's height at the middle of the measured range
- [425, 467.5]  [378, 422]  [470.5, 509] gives 0.44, 105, 108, 106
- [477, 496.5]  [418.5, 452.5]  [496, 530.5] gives -0.16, 77.9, 106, 96.1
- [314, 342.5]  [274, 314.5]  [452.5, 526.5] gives -0.01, 123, 97.5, 119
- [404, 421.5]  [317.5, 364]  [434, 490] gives -0.11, 117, 81.5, 96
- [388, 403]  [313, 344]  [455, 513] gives 0.09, 121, 97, 111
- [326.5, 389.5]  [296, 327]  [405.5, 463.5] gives -0.07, 119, 82.7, 105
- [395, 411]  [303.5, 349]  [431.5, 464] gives -0.22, 120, 68.9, 87.8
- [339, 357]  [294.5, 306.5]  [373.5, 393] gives -0.08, 121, 102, 110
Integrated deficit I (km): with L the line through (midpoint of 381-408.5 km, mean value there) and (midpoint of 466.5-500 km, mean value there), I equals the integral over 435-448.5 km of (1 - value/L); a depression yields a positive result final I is 5.1 km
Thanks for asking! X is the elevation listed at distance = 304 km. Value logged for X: 114.5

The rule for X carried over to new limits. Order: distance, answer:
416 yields 112.5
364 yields 105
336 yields 125.3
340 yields 119.1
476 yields 101.1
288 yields 126.9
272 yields 121.2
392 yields 93.04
